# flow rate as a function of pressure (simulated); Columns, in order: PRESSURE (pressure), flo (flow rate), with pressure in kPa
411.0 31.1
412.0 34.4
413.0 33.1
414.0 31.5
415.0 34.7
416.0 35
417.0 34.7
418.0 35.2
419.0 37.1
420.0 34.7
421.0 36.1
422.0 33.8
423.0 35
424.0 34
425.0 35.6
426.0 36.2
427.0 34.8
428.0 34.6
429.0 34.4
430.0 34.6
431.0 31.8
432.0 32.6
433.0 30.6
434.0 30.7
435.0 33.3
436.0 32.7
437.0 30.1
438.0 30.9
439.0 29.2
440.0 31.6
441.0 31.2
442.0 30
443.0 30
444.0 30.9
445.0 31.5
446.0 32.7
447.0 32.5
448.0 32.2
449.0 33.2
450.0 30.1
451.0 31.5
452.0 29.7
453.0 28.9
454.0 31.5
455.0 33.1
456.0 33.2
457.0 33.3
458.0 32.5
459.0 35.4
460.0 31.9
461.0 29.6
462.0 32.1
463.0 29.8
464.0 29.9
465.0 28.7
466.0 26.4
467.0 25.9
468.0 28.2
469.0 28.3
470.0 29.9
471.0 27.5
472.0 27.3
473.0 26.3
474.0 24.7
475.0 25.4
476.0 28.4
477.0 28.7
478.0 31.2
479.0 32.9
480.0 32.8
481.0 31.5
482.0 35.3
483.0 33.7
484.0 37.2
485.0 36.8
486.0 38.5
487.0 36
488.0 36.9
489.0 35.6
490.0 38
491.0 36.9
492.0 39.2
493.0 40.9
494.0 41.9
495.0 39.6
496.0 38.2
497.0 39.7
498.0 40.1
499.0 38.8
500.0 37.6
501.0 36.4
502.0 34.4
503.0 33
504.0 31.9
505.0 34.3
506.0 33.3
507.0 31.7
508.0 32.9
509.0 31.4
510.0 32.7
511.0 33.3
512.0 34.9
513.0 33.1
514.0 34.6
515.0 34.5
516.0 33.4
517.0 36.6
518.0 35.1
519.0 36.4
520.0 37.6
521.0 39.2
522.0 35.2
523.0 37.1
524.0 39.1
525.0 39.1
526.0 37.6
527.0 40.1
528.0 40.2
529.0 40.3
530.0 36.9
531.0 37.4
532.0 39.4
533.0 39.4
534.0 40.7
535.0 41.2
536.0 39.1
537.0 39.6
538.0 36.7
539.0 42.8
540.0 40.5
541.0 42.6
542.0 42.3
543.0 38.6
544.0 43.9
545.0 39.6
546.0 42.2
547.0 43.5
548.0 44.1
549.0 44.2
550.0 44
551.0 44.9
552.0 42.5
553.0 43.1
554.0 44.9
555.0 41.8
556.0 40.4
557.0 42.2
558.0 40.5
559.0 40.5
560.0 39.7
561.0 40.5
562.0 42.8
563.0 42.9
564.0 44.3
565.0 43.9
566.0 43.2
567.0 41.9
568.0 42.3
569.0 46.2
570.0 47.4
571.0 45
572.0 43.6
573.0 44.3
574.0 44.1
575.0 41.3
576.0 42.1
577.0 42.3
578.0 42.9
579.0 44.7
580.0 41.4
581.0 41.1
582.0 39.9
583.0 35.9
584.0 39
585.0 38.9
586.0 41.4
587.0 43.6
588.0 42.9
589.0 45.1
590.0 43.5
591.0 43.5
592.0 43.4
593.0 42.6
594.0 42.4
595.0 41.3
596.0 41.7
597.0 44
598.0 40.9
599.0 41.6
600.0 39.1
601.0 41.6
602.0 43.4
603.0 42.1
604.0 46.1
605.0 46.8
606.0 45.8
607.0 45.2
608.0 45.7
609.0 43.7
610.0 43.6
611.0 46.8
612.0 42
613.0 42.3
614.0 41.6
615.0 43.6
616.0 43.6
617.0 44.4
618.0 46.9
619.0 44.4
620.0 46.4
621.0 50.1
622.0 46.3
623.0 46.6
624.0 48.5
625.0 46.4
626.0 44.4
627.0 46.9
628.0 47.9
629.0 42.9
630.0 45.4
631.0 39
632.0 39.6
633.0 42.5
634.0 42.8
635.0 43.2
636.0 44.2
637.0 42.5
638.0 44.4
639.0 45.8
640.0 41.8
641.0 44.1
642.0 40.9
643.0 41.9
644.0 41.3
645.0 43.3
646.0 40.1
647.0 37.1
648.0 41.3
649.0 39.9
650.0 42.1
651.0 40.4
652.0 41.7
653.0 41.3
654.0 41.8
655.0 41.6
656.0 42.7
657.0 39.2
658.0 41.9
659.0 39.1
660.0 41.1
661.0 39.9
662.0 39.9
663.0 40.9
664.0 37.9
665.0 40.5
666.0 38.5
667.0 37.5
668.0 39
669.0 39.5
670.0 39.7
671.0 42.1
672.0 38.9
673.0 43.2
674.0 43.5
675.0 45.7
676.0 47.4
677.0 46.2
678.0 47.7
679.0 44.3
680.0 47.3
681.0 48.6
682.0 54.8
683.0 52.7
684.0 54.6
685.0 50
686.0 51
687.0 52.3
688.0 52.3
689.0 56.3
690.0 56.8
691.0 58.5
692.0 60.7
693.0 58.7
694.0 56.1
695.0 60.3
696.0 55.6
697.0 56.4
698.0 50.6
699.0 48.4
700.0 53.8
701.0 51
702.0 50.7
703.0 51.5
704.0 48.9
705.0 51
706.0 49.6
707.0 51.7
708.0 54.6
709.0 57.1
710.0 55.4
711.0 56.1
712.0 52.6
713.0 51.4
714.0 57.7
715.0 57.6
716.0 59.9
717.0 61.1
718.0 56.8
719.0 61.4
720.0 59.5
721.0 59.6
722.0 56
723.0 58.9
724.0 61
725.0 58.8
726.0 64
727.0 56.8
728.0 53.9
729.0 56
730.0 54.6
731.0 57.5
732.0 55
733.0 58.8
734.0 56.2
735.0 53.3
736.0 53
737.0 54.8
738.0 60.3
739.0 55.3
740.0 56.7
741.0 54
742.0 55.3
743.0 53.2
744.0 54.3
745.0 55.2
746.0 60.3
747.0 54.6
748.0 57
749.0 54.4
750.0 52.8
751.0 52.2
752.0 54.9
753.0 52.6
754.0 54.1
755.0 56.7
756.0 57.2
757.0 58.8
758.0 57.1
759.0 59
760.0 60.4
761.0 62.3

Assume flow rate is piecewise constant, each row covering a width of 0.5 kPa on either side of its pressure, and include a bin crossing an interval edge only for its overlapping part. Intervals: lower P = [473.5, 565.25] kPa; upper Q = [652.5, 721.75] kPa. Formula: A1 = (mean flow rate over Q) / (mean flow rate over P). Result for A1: 1.3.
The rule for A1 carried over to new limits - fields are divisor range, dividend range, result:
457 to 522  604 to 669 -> 1.28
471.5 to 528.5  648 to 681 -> 1.19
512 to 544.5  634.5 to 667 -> 1.07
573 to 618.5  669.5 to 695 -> 1.17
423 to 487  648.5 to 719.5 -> 1.55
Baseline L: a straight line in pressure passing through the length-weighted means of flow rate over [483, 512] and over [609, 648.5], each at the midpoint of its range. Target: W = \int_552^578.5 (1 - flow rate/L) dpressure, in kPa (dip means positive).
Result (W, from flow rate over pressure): -1.8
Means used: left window 36.3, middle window 42.8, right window 43.8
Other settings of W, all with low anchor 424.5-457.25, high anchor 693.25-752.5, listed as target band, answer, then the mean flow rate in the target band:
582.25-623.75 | 1.97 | 43.4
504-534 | 1.95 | 36.1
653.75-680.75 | 4.84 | 41.8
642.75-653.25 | 1.79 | 40.9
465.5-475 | 2.05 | 27.1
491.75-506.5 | -0.14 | 37.3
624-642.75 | 1.71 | 43.7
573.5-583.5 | 0.45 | 41.6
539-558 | -0.67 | 42.5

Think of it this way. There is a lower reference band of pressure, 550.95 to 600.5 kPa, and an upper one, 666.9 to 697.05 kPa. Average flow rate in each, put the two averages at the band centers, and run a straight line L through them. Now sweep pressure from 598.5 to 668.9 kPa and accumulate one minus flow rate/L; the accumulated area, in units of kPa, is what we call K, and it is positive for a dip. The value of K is 5.3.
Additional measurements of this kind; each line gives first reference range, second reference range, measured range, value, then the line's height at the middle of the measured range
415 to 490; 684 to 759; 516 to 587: -0.60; 40.7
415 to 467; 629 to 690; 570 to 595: -1.76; 39.6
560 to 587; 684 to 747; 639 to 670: 5.72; 49.9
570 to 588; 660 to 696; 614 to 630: -0.49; 44.4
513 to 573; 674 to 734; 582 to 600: 1.21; 44.7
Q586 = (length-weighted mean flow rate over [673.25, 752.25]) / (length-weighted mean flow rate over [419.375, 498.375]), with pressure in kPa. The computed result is 1.67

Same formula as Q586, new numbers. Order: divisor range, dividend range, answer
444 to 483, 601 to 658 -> 1.43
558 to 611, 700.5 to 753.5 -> 1.30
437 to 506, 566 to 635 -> 1.33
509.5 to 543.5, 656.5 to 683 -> 1.13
